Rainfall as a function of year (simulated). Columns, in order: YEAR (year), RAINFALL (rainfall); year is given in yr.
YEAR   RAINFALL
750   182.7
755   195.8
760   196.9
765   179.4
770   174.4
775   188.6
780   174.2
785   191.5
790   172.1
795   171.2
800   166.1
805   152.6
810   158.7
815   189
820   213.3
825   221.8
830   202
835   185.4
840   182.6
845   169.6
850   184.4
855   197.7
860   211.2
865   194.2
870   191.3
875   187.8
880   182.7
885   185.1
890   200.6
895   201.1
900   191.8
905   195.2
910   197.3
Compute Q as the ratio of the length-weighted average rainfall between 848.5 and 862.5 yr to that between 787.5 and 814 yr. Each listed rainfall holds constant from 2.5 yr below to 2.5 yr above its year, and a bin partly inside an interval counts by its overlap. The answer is 1.20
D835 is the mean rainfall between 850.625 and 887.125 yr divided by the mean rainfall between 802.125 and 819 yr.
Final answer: 1.13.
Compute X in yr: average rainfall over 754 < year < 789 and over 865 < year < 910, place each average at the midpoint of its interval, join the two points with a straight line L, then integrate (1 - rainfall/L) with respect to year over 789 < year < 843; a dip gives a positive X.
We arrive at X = 1.27 yr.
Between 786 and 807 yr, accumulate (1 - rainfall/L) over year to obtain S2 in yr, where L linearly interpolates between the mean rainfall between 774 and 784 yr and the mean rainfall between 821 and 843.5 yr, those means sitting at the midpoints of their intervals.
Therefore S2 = 2.2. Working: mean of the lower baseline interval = 182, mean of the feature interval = 168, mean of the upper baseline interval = 198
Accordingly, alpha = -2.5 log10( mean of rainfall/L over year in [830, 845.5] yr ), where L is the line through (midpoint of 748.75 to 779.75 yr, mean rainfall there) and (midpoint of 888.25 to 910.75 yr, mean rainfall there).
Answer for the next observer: 0.044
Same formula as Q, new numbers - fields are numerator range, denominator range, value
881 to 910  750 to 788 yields 1.05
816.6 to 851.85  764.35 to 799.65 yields 1.09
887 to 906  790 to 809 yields 1.20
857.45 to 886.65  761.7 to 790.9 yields 1.06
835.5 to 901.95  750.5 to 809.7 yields 1.07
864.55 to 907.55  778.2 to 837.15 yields 1.05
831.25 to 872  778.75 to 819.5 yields 1.09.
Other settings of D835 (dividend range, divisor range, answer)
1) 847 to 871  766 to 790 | 1.08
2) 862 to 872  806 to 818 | 1.12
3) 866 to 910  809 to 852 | 1.01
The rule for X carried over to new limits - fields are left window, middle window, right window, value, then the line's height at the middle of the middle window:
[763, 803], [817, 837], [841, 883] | -2.4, 184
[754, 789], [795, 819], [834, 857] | 1.9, 184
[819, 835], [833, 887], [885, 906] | 3.7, 202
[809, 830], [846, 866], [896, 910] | 0.2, 197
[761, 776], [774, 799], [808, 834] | 1.2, 187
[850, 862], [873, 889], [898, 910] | 0.9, 197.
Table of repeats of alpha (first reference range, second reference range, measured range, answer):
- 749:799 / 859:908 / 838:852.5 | 0.06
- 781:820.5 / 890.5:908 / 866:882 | 0.02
